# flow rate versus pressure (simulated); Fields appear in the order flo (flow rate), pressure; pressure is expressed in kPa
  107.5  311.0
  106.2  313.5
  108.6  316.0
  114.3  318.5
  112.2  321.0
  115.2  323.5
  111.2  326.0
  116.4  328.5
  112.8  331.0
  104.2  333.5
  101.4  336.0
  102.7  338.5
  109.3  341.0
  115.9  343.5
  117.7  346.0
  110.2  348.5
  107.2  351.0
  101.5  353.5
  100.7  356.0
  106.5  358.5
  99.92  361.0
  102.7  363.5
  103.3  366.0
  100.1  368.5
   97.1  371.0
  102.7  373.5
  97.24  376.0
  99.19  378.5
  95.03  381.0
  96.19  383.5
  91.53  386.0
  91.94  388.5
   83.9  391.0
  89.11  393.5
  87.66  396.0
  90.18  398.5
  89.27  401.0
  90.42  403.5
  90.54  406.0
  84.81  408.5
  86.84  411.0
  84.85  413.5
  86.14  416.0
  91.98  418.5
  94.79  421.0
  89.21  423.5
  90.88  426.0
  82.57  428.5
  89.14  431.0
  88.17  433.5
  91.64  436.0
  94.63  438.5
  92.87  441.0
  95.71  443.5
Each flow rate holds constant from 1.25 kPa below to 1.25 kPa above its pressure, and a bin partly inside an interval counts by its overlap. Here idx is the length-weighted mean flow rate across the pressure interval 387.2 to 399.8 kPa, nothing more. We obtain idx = 88.6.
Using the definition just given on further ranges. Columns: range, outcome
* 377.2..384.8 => 96.8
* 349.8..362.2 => 103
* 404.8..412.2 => 87.4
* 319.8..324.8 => 114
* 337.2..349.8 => 111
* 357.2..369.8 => 102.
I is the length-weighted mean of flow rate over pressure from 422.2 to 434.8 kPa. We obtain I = 88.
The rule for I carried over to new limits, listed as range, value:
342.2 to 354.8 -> 110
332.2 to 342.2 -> 104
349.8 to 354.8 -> 104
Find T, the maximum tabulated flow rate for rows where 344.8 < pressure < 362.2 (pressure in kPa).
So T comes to 117.7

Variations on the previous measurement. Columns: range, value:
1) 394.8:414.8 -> 90.54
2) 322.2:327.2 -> 115.2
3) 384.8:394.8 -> 91.94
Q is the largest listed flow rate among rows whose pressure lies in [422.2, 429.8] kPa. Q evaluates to 90.88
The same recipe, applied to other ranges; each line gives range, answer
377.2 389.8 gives 99.19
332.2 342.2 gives 109.3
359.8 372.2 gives 103.3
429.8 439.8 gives 94.63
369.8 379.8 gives 102.7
